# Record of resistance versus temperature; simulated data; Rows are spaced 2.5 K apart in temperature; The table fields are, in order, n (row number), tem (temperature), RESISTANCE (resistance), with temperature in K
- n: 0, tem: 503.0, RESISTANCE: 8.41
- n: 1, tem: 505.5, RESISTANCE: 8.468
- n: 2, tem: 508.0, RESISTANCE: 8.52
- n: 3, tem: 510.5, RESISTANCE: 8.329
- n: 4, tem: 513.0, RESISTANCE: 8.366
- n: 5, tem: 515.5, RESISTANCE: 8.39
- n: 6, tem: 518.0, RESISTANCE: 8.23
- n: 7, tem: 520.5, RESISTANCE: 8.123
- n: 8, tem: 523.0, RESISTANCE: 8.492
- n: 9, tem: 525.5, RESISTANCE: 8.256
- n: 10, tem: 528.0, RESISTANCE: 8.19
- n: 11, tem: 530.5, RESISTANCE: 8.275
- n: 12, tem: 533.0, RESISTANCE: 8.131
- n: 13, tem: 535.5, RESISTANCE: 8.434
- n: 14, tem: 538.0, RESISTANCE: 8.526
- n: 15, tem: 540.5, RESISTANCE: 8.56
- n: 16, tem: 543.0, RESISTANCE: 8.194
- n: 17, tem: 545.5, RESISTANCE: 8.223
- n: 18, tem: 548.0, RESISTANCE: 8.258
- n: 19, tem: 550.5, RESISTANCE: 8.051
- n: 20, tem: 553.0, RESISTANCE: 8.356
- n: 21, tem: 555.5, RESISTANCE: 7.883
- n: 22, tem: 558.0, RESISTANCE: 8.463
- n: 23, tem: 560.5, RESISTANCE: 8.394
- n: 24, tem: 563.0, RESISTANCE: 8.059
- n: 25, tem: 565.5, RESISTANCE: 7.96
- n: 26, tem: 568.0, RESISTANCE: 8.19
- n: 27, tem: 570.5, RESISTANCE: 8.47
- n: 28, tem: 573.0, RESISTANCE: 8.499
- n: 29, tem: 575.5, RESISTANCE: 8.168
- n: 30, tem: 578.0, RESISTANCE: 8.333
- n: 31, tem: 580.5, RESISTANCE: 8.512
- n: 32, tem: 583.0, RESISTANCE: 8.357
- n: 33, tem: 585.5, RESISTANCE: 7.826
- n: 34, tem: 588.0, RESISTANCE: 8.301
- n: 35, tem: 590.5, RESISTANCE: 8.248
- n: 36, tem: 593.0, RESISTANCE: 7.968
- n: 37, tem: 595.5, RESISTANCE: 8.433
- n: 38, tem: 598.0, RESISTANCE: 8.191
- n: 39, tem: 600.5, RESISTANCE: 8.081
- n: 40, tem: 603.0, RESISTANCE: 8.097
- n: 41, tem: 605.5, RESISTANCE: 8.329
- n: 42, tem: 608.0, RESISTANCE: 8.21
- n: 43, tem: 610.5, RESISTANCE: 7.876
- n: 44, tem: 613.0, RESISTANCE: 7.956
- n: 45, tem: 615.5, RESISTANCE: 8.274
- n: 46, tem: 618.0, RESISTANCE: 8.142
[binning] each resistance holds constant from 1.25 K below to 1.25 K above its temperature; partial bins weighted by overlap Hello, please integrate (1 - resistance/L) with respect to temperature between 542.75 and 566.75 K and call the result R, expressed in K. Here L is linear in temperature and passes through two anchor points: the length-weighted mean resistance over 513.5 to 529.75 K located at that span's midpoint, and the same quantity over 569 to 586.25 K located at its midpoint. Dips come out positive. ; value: 0.35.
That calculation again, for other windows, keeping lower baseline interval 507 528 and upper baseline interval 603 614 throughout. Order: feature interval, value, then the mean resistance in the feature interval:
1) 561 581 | -0.19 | 8.27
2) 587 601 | -0.13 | 8.21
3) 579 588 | -0.09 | 8.24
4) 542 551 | 0.07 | 8.19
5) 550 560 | 0.02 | 8.21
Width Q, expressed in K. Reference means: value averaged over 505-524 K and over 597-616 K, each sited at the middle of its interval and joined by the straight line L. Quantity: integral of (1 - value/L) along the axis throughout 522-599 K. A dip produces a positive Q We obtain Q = -0.2 K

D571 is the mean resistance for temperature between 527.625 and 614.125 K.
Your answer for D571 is 8.23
